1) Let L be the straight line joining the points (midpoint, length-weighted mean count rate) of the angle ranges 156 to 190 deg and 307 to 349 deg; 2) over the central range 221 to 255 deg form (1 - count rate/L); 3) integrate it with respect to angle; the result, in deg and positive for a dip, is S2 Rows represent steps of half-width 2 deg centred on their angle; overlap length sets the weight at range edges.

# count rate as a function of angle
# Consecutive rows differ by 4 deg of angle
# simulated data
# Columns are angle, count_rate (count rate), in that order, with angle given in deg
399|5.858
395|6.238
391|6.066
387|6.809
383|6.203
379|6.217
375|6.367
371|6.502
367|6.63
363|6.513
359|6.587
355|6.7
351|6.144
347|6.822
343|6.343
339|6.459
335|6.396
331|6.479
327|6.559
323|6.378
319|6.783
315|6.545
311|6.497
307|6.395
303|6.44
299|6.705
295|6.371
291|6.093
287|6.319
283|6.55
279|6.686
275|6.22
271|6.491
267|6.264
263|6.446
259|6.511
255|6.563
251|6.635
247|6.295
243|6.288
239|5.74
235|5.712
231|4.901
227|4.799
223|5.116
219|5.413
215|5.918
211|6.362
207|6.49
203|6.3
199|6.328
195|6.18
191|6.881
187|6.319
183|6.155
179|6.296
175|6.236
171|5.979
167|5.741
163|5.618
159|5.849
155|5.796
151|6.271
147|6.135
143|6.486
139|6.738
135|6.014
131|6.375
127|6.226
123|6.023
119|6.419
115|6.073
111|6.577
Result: 2.8 deg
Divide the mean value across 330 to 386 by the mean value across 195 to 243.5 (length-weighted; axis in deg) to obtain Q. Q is 1.12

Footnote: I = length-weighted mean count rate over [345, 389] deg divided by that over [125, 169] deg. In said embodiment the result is 1.06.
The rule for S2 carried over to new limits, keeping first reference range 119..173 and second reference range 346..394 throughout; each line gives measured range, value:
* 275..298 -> -0.28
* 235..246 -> 0.47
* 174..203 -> -0.80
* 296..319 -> -0.64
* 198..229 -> 1.92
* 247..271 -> -0.72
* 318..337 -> -0.35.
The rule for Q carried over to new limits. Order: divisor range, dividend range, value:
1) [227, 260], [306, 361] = 1.09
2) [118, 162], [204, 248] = 0.93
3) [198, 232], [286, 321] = 1.13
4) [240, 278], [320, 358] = 1.01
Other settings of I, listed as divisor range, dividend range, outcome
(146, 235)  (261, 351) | 1.09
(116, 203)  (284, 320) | 1.04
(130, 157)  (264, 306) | 1.03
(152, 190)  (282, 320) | 1.07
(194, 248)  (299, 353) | 1.11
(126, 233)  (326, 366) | 1.08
